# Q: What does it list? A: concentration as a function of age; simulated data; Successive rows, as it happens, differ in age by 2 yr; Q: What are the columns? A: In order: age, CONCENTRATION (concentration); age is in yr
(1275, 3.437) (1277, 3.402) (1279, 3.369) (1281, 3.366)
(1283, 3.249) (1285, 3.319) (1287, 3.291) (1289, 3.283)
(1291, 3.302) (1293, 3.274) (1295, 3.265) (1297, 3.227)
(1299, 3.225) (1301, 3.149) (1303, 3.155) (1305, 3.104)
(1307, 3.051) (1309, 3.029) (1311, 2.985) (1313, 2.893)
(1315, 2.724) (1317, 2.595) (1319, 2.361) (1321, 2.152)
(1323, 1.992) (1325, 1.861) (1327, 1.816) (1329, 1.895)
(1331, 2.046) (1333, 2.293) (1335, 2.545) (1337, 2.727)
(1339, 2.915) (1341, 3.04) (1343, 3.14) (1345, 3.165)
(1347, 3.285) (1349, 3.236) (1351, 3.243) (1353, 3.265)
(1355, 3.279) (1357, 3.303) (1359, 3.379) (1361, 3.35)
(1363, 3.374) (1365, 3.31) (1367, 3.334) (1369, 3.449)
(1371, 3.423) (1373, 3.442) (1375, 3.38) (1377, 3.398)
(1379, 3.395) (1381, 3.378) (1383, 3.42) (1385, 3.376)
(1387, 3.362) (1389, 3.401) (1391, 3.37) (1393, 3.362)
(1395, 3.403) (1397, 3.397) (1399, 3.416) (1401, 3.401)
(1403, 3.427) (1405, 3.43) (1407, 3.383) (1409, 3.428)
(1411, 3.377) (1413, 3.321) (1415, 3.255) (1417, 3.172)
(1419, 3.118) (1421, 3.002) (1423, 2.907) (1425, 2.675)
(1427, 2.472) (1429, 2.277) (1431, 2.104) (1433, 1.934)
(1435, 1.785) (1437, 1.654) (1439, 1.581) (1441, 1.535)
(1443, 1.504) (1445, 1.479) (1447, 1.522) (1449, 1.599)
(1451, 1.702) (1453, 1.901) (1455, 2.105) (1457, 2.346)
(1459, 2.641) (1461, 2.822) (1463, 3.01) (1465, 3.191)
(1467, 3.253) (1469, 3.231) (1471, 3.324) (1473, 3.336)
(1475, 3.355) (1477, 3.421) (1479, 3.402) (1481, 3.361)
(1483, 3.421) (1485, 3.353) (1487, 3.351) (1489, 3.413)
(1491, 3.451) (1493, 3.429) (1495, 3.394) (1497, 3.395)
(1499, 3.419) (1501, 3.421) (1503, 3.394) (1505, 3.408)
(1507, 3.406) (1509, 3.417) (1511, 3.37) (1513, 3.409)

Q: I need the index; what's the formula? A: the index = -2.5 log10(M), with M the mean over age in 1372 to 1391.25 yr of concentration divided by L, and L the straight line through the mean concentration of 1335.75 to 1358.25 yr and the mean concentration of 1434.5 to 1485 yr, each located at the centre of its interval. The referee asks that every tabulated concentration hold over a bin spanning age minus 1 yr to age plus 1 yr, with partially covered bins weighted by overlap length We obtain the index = -0.152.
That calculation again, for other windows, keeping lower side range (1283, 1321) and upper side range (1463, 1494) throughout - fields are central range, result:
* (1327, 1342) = 0.257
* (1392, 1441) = 0.134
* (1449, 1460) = 0.497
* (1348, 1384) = -0.066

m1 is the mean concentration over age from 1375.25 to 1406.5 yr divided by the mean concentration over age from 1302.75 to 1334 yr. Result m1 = 1.4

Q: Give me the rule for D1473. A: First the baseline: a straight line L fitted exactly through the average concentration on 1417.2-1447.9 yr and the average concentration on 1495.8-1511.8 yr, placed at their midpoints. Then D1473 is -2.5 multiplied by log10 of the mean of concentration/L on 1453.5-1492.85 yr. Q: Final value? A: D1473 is -0.10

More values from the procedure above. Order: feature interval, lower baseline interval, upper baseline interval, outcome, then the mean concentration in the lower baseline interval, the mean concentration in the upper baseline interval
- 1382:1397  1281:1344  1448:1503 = -0.160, 2.81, 3.05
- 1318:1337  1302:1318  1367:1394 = 0.387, 2.94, 3.39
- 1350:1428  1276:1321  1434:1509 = -0.123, 3.1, 2.8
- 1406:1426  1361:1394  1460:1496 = 0.064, 3.38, 3.31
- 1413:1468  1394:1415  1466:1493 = 0.401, 3.39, 3.36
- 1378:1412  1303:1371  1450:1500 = -0.151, 2.87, 3.08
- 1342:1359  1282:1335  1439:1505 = -0.161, 2.79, 2.85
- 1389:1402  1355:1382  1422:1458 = -0.195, 3.37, 1.95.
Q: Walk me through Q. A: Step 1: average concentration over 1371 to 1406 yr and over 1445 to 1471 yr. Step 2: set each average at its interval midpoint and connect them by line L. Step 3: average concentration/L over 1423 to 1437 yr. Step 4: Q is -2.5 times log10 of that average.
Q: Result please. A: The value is 0.27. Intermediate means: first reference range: 3.4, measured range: 2.22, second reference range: 2.44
